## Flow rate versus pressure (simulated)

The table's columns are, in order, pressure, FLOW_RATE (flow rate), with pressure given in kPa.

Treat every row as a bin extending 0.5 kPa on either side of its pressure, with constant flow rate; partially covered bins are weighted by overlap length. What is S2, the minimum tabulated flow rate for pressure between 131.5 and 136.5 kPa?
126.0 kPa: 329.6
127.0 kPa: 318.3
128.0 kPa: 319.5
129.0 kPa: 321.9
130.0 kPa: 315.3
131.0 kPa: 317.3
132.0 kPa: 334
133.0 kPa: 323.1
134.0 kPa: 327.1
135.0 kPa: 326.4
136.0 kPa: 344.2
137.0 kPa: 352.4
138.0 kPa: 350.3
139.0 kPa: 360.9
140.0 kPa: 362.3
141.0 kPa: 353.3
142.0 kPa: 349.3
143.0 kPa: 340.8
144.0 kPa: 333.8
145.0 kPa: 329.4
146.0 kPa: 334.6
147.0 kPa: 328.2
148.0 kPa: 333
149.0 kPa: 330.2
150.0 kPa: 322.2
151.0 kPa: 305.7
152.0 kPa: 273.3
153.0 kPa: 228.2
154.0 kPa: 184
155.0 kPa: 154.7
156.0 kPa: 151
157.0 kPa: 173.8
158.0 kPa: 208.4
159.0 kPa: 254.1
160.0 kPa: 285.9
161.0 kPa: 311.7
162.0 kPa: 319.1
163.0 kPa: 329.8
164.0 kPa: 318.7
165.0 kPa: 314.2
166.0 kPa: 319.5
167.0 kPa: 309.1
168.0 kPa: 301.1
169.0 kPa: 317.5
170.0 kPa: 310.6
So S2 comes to 323.1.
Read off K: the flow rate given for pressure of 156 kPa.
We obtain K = 151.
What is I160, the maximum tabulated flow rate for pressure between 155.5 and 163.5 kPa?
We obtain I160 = 329.8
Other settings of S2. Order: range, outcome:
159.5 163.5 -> 285.9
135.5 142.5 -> 344.2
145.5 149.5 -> 328.2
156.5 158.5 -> 173.8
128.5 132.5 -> 315.3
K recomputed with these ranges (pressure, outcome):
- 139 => 360.9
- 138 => 350.3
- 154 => 184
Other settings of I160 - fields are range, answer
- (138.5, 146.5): 362.3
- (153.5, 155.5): 184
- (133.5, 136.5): 344.2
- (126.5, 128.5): 319.5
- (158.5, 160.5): 285.9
